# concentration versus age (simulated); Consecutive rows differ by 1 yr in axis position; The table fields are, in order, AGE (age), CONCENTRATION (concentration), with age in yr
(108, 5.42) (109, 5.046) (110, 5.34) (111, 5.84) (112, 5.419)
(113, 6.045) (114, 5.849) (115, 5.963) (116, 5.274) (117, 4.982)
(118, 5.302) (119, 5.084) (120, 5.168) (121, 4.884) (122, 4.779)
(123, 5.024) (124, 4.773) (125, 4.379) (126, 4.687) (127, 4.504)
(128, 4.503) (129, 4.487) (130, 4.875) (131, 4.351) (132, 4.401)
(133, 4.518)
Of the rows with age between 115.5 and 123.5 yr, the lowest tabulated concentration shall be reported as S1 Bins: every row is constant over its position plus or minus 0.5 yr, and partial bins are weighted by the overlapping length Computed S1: 4.779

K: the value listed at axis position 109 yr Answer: 5.046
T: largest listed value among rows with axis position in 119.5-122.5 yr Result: 5.168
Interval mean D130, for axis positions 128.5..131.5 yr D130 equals 4.57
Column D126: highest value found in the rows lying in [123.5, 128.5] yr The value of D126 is 4.773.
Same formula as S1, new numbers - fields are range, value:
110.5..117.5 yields 4.982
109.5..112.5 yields 5.34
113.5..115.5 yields 5.849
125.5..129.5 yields 4.487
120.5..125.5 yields 4.379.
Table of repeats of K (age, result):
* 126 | 4.687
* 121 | 4.884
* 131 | 4.351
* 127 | 4.504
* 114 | 5.849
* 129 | 4.487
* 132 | 4.401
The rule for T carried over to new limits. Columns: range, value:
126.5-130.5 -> 4.875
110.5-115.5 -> 6.045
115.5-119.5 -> 5.302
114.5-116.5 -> 5.963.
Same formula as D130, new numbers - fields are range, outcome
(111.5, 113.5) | 5.73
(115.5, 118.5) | 5.19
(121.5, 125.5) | 4.74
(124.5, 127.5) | 4.52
